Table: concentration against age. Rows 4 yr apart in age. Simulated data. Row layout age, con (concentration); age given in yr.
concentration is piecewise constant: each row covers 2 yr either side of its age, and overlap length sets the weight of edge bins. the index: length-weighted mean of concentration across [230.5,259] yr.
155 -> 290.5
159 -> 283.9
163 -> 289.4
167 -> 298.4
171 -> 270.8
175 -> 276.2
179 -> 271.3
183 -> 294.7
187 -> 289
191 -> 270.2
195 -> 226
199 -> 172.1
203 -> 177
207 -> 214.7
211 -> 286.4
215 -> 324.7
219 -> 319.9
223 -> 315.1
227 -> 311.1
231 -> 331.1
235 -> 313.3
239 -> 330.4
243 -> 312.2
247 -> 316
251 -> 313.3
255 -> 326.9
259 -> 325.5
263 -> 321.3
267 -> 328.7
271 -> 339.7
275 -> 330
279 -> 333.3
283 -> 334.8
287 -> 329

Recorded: 320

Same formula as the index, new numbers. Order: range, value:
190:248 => 281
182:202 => 245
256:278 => 329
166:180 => 278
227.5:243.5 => 322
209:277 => 320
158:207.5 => 257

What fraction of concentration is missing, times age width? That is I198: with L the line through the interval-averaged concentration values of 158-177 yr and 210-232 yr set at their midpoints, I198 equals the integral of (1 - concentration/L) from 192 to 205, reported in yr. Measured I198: 4.5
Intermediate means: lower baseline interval 284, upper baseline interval 315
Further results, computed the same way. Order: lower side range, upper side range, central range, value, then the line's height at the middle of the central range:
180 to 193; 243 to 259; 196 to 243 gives 3.3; 302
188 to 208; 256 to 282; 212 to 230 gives -4.6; 253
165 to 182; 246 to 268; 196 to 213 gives 4.7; 296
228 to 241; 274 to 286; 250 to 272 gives 0.2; 329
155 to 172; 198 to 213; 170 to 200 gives -1.2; 250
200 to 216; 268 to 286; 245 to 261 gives -1.0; 302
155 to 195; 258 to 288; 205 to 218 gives 0.9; 299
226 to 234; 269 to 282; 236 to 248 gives 0.2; 325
